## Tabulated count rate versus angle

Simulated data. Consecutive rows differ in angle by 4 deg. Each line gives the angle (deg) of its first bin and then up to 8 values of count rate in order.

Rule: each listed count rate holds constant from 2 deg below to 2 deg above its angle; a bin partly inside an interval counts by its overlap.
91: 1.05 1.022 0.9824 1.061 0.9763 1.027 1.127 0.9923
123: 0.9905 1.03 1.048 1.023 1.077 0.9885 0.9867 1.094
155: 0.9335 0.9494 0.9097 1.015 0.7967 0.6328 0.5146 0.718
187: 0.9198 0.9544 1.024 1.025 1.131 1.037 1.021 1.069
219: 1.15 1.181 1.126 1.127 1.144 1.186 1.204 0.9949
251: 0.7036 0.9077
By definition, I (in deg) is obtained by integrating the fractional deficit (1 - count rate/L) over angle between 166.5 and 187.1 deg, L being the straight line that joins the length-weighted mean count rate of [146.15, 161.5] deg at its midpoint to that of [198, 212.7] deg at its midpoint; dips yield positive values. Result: 5.8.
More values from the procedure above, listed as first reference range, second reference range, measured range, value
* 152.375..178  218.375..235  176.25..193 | 3.27 deg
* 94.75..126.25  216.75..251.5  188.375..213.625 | 1.27 deg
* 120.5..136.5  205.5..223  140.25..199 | 8.67 deg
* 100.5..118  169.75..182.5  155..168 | -3.85 deg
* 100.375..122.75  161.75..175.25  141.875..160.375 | -1.59 deg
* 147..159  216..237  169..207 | 7.23 deg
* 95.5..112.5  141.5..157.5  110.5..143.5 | -1.00 deg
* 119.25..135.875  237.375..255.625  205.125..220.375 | -0.89 deg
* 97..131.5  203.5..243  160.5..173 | 1.89 deg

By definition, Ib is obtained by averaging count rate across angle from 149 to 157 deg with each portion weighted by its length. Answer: 1.01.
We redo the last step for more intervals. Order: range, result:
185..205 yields 1.01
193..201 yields 1.02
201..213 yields 1.06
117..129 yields 1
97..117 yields 1.03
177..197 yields 0.826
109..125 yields 1.03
